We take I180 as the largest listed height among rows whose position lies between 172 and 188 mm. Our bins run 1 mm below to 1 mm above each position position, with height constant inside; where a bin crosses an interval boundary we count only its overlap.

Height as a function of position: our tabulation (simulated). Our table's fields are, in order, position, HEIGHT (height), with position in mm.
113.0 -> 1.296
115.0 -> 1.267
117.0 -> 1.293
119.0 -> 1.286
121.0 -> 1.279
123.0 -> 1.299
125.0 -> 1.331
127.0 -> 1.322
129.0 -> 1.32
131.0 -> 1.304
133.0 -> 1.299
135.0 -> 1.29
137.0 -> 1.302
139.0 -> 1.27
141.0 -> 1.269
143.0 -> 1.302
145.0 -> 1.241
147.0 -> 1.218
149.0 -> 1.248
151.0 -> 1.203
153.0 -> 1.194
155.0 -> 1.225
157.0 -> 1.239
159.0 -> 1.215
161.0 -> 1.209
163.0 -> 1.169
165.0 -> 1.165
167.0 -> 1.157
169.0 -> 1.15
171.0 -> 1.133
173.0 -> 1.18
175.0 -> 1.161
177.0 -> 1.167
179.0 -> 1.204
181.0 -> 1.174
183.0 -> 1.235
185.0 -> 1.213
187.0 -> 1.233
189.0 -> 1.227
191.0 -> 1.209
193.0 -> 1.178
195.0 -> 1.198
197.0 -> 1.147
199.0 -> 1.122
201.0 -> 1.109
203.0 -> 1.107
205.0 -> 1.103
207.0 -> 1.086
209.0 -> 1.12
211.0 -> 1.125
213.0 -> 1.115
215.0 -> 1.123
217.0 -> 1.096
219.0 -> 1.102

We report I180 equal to 1.235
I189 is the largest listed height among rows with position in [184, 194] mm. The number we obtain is 1.233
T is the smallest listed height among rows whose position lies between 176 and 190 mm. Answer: 1.167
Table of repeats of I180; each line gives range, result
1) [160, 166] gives 1.209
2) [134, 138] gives 1.302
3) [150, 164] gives 1.239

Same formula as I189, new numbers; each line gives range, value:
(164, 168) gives 1.165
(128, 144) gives 1.32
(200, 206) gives 1.109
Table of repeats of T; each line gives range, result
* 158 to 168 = 1.157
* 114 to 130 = 1.267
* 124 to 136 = 1.29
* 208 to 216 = 1.115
